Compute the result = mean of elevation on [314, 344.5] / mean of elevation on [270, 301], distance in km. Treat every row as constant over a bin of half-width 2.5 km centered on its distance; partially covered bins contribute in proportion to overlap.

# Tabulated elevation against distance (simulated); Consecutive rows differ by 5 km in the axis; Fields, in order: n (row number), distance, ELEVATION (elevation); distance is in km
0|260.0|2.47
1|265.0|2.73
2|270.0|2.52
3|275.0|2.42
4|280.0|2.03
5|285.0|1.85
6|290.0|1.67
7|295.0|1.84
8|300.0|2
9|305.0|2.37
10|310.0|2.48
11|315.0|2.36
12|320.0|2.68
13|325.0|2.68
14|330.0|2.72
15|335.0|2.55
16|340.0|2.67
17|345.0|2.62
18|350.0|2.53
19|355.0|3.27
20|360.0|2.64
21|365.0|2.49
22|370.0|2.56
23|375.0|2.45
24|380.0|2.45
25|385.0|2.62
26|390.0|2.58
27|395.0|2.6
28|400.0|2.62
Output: 1.30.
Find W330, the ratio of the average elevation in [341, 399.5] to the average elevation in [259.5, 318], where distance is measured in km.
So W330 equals 1.18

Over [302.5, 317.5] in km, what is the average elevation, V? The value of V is 2.4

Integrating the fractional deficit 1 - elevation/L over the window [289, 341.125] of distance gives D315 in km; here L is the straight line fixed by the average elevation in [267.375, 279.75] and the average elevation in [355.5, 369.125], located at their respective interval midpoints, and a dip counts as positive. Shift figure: 3.1 km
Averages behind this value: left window 2.39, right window 2.67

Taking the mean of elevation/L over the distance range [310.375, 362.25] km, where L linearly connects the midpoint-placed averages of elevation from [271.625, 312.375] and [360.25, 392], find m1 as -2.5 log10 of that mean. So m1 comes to -0.15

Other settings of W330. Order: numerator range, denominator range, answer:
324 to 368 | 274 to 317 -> 1.28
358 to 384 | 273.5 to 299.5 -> 1.29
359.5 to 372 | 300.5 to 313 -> 1.08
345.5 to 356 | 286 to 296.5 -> 1.59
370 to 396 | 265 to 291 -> 1.16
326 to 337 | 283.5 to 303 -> 1.43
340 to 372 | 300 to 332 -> 1.07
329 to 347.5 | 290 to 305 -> 1.35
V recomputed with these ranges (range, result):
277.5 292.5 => 1.85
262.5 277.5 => 2.56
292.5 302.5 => 1.92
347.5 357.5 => 2.9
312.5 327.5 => 2.57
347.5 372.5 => 2.7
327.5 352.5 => 2.62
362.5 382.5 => 2.49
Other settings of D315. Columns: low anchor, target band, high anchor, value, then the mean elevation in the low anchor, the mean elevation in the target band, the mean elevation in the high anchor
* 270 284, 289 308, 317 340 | 3.2 km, 2.24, 2.01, 2.65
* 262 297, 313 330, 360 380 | -2.0 km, 2.16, 2.6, 2.51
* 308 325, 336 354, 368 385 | -1.0 km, 2.53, 2.66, 2.5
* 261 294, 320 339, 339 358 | -0.3 km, 2.2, 2.66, 2.78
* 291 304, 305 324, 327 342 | -2.0 km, 1.94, 2.5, 2.65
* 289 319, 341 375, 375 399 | -3.5 km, 2.17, 2.67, 2.55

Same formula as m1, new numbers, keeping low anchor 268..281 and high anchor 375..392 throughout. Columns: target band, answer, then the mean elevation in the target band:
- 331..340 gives -0.07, 2.61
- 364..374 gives 0.00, 2.52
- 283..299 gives 0.30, 1.8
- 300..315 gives 0.03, 2.34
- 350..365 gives -0.13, 2.81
